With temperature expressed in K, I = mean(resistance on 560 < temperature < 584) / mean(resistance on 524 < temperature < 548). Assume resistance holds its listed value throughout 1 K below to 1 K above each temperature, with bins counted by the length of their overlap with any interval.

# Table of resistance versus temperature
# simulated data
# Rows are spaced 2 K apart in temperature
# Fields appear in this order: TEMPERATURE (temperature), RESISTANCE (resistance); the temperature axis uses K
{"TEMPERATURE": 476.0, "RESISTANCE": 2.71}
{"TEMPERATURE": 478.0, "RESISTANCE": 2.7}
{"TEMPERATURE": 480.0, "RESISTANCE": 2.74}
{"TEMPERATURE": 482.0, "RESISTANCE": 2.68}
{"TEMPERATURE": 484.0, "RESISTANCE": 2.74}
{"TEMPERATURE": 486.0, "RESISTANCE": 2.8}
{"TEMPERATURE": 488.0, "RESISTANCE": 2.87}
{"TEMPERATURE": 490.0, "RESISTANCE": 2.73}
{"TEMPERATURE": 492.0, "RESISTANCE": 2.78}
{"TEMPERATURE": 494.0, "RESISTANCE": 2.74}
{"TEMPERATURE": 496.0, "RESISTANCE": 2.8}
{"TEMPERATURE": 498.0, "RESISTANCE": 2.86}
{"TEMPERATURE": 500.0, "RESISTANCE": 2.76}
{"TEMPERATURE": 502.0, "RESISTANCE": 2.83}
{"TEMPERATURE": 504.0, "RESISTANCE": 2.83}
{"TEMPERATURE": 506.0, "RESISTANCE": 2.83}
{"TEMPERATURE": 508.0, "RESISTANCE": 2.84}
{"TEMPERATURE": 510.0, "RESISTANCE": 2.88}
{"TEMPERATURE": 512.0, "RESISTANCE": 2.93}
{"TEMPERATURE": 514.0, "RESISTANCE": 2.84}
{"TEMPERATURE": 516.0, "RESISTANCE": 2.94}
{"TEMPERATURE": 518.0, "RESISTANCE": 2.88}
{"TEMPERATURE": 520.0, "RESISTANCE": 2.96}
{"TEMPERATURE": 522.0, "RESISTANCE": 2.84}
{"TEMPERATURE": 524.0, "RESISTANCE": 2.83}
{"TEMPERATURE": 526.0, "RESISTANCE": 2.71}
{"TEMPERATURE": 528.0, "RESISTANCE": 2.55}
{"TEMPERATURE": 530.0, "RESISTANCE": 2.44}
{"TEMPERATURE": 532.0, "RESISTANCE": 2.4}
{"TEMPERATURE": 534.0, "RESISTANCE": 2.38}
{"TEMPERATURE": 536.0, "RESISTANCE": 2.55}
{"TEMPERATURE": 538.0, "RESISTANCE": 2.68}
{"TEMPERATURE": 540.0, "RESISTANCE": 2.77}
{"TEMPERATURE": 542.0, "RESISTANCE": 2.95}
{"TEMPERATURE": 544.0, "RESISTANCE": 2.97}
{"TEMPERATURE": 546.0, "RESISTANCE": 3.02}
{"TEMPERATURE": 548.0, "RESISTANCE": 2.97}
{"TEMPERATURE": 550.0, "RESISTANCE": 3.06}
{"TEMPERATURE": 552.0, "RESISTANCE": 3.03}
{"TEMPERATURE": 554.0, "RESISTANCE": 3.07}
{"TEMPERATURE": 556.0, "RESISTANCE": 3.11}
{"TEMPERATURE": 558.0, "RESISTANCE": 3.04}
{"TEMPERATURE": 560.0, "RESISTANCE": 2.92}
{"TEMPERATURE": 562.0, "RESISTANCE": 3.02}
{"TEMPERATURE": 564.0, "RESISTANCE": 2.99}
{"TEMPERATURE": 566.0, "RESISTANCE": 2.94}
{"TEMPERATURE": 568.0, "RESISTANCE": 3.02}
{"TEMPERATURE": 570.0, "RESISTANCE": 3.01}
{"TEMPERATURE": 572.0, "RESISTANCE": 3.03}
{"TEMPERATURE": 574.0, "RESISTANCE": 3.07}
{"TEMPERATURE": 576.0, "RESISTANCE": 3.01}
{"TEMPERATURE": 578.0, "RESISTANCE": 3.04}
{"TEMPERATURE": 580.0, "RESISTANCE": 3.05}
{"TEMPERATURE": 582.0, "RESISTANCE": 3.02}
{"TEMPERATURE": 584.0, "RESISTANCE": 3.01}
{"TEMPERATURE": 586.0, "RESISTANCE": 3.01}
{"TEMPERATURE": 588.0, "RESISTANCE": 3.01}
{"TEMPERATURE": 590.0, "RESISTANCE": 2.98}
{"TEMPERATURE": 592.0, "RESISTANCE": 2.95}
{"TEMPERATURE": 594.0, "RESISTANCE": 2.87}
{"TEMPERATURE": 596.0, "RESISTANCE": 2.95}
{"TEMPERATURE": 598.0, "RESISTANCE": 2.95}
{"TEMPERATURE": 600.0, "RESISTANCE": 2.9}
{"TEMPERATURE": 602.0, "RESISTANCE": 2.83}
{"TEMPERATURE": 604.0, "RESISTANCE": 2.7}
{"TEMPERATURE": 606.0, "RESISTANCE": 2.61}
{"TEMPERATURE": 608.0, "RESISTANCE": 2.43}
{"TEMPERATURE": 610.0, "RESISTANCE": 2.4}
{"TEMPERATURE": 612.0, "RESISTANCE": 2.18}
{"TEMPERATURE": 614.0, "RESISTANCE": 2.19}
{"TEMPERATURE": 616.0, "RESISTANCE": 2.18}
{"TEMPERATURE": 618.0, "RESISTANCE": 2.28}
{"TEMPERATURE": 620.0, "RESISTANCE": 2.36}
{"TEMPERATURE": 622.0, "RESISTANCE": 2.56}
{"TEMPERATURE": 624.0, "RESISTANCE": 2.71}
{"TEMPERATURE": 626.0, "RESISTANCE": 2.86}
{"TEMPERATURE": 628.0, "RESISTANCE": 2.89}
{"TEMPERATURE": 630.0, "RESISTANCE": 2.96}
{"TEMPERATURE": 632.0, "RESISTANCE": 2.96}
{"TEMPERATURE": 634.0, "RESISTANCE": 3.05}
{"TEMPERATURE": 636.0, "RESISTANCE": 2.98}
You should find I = 1.12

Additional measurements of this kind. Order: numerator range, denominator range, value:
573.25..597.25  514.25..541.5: 1.11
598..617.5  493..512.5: 0.89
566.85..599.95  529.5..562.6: 1.05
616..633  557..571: 0.89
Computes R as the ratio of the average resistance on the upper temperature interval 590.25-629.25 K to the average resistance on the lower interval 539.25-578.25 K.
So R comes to 0.9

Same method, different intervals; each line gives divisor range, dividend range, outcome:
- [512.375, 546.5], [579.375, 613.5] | 1.02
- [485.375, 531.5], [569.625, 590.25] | 1.08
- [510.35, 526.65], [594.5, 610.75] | 0.95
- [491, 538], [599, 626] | 0.91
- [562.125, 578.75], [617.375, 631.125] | 0.89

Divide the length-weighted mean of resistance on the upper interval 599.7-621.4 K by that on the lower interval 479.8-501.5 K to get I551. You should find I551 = 0.9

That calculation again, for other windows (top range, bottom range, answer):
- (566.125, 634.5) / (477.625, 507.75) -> 1.00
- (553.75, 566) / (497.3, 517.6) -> 1.06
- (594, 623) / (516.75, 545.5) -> 0.94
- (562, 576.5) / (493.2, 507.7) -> 1.07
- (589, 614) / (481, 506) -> 0.97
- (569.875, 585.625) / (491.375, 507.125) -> 1.08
